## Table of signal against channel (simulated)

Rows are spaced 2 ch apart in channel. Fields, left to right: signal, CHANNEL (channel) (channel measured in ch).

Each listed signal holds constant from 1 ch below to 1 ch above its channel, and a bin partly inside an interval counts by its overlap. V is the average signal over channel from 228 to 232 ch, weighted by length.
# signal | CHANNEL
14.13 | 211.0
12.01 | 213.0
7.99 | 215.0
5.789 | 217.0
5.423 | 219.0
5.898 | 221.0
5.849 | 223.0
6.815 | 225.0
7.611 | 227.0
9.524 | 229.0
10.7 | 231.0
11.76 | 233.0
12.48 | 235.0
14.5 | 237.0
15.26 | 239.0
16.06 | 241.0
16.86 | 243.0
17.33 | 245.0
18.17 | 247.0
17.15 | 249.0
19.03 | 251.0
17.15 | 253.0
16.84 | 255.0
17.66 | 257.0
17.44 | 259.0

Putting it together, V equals 10.1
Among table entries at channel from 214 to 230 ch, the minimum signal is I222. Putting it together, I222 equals 5.423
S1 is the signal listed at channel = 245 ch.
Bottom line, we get 17.33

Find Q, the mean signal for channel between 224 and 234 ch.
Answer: 9.28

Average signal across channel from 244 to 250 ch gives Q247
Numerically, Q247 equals 17.6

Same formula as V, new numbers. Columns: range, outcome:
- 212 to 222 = 7.42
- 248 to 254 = 17.8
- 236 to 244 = 15.7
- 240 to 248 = 17.1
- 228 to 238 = 11.8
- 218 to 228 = 6.32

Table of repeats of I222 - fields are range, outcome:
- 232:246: 11.76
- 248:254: 17.15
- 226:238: 7.611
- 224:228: 6.815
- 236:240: 14.5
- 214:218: 5.789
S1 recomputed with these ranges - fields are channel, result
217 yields 5.789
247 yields 18.17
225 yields 6.815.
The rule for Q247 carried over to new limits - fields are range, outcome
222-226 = 6.33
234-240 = 14.1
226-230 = 8.57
